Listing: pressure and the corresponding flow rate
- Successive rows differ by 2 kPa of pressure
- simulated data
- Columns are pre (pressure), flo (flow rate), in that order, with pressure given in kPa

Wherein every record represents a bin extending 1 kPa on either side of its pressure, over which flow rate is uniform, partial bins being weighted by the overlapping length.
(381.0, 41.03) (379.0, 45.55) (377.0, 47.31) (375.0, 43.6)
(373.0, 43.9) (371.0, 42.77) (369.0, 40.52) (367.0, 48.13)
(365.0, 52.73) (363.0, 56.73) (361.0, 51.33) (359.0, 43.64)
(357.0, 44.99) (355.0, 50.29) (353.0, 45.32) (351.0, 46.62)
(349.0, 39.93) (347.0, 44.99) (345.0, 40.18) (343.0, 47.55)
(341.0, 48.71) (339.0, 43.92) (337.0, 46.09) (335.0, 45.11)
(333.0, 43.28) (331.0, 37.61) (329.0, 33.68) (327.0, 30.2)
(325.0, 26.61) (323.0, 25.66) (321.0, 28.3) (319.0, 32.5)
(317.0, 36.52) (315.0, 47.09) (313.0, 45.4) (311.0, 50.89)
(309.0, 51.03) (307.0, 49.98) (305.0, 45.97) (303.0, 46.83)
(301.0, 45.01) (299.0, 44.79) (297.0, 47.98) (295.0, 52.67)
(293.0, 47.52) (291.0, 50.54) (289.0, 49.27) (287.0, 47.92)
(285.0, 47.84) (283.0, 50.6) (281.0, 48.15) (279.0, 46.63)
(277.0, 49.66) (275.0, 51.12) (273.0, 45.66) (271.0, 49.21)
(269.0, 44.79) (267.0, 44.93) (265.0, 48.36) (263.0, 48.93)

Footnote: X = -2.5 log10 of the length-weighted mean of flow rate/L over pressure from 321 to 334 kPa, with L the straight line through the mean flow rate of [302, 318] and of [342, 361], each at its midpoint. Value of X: 0.38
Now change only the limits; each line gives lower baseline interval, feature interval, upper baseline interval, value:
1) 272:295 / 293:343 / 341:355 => 0.11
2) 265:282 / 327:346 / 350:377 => 0.12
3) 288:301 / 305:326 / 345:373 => 0.20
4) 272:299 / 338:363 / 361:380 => 0.03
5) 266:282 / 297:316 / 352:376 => 0.00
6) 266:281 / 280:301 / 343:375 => -0.03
